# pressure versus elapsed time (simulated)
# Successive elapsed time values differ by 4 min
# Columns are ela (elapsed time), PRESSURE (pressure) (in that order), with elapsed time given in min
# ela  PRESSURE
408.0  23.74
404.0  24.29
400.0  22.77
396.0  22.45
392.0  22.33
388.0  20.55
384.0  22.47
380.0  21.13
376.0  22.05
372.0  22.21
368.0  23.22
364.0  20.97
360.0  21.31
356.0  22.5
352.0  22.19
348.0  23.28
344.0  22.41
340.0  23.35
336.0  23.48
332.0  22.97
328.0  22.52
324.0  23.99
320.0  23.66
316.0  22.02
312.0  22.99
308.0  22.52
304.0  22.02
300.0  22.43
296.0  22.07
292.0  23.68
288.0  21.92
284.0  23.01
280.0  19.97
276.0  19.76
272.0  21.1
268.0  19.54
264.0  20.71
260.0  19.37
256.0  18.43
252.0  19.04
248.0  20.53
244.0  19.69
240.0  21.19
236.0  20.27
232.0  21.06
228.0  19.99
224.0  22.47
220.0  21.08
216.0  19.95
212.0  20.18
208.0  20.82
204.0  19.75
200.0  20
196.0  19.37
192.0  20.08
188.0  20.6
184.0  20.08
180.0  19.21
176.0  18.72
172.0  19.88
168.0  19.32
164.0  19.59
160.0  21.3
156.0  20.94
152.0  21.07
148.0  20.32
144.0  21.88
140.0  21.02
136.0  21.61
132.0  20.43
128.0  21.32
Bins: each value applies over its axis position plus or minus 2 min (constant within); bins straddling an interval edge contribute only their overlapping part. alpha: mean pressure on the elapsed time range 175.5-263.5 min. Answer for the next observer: 20.1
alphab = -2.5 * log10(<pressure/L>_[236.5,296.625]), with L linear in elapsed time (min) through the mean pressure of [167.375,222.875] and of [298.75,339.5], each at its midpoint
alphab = 0.05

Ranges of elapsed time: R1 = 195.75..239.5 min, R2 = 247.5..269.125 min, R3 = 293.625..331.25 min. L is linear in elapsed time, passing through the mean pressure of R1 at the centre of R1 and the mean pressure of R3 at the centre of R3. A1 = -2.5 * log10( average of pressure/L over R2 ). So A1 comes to 0.102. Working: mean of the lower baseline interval 20.5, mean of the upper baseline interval 22.7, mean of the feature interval 19.5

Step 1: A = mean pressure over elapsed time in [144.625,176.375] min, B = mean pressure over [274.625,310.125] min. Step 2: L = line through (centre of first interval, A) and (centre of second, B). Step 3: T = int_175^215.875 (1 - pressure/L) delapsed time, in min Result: 1.6 min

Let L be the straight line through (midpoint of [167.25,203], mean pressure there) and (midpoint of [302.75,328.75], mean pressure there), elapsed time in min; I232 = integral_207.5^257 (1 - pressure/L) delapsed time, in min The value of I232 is 1.1 min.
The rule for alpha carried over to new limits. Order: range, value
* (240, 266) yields 19.7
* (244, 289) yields 20.2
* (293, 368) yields 22.6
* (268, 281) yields 20.2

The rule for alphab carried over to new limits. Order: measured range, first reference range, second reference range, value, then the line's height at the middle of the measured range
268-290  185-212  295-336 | 0.047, 21.9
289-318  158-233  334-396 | -0.051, 21.5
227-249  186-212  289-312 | 0.030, 21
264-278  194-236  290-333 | 0.083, 21.8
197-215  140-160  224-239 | 0.039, 20.9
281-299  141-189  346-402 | -0.057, 21.4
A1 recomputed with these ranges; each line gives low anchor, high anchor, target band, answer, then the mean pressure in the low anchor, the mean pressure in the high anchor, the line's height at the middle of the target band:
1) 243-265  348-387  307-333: -0.10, 19.6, 22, 21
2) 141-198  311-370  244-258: 0.11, 20.2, 22.7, 21.4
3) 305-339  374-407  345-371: 0.02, 23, 22.3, 22.6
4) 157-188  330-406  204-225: -0.02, 19.8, 22.4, 20.4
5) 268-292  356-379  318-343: -0.08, 21.2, 22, 21.7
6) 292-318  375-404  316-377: -0.02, 22.4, 22.1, 22.3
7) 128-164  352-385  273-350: -0.04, 21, 22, 21.7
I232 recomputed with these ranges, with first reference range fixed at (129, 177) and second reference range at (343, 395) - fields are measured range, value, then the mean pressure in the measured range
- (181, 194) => 0.4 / 20.2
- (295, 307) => -0.4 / 22.2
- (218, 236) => 0.0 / 21.1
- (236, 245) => 0.3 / 20.5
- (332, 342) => -0.7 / 23.3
